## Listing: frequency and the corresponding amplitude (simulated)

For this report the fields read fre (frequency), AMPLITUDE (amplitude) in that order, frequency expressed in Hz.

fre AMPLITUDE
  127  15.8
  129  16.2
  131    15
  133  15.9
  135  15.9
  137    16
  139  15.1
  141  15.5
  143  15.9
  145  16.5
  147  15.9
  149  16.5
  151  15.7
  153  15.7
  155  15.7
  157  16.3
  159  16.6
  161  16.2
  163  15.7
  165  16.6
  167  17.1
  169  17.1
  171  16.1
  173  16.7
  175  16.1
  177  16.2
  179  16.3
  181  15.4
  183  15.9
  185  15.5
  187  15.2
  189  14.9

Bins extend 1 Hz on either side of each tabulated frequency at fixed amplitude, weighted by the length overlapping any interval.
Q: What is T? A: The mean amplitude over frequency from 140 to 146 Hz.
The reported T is 16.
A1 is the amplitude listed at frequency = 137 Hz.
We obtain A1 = 16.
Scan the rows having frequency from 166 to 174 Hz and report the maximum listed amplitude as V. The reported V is 17.1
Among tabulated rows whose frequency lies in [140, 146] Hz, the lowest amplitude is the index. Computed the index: 15.5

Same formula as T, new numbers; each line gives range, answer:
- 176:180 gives 16.2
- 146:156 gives 15.9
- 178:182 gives 15.9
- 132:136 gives 15.9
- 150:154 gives 15.7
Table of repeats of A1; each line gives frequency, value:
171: 16.1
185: 15.5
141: 15.5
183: 15.9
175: 16.1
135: 15.9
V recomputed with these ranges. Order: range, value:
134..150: 16.5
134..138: 16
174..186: 16.3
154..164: 16.6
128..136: 16.2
